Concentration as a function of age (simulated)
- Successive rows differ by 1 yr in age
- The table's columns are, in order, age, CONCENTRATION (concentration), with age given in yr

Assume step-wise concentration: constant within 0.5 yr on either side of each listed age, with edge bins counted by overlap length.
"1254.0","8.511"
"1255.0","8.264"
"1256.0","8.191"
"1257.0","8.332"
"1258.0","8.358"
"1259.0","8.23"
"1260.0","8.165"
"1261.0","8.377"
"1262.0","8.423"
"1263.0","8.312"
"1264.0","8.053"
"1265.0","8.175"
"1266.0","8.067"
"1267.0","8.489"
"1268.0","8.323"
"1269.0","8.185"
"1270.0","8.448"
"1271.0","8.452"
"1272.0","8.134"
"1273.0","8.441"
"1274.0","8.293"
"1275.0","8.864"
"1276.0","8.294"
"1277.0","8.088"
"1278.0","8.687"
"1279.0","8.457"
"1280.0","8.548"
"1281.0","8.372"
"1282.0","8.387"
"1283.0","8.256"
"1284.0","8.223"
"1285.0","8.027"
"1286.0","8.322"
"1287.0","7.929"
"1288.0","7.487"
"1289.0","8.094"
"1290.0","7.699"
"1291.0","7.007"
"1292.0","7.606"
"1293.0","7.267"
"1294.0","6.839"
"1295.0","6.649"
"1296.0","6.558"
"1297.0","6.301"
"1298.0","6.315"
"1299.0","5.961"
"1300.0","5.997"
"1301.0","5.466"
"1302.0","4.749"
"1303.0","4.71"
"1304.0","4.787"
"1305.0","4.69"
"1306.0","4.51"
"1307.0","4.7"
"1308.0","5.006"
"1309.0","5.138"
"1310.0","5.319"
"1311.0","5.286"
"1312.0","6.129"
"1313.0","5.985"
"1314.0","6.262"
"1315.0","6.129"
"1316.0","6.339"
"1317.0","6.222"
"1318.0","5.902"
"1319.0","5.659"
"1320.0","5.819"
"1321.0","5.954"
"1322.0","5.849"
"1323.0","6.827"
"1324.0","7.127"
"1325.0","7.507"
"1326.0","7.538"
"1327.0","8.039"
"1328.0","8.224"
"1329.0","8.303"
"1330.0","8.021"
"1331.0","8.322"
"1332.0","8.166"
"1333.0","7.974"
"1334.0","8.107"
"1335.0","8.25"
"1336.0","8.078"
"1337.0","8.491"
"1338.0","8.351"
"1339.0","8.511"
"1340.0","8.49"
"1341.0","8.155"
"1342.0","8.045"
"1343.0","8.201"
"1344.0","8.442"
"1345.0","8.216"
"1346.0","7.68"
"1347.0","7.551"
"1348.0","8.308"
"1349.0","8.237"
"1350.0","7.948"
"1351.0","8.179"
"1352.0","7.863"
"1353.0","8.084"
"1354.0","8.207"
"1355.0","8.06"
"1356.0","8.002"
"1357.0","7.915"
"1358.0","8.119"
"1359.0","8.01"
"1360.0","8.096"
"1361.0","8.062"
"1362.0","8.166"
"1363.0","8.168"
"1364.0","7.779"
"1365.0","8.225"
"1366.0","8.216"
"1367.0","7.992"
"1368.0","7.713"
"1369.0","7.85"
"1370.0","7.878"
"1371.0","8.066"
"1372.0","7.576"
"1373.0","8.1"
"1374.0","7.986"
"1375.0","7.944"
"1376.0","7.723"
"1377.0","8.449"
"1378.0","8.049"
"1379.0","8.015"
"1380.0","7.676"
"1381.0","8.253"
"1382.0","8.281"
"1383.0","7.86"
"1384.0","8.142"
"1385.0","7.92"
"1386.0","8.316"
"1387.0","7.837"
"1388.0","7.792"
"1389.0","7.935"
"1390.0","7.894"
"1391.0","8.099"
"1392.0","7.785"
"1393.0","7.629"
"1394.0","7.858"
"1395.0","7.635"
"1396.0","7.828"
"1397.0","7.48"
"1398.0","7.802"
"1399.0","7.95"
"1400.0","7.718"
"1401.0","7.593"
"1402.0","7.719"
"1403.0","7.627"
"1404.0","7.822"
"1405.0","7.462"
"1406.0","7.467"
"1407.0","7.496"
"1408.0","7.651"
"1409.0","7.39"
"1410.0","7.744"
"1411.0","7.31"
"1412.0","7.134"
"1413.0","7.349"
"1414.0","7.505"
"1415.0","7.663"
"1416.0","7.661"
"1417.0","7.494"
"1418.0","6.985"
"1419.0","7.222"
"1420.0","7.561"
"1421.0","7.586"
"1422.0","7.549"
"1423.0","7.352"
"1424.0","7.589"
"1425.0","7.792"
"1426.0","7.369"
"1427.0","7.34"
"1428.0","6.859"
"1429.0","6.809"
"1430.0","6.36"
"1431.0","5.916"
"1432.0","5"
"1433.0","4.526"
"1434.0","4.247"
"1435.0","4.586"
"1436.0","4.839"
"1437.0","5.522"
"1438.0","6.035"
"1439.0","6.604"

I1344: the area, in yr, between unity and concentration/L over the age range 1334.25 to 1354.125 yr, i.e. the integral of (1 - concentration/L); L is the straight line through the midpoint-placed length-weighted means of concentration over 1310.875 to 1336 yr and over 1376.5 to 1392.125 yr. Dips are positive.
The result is -2.2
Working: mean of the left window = 7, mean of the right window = 8.02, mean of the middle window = 8.16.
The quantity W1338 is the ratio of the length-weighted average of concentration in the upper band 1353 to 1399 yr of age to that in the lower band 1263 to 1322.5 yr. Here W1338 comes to 1.14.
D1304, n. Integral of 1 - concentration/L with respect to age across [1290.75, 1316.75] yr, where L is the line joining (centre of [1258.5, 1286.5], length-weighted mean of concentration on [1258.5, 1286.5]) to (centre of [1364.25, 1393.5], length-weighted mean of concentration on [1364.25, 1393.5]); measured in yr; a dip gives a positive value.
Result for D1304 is 7.6 yr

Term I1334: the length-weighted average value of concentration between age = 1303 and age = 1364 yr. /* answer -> 7.25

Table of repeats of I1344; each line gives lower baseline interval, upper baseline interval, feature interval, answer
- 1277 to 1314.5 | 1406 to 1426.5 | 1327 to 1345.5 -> -3.48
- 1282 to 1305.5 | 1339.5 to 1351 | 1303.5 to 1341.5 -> 3.88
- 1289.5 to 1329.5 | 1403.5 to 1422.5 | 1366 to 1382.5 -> -2.30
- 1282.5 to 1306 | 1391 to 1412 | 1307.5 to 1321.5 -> 2.19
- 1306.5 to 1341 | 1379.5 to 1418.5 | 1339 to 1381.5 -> -4.21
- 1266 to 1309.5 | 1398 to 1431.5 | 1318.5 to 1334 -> -0.13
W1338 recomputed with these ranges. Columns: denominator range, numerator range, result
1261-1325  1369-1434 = 1.07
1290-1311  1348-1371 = 1.38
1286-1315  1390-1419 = 1.24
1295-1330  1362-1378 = 1.31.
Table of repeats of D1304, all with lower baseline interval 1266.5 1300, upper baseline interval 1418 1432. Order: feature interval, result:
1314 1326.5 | 2.0 yr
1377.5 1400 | -1.9 yr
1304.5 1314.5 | 3.1 yr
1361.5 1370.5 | -0.7 yr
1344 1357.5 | -1.0 yr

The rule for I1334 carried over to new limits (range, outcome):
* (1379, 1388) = 8.02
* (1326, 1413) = 7.96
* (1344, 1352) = 8.03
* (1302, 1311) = 4.88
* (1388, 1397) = 7.81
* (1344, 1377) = 8.01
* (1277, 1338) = 6.9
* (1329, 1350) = 8.18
